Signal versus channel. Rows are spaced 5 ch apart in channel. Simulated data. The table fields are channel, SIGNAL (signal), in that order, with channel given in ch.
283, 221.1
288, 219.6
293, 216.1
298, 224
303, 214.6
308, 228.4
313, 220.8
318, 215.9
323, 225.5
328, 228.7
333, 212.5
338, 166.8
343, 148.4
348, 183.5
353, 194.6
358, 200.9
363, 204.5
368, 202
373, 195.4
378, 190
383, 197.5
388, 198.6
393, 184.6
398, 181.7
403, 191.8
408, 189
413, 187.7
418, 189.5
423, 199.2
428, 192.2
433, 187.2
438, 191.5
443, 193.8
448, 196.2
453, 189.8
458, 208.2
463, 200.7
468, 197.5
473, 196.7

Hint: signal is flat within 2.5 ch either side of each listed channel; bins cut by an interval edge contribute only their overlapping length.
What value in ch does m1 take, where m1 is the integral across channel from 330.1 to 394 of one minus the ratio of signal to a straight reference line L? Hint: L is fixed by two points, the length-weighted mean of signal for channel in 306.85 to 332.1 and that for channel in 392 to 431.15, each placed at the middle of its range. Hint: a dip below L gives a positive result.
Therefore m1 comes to 4.9 ch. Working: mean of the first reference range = 223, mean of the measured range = 191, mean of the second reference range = 190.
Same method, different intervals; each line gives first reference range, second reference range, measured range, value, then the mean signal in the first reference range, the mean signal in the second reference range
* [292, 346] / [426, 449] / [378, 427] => 1.5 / 209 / 192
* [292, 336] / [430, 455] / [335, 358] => 3.9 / 220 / 192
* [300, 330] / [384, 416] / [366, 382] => 0.3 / 222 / 189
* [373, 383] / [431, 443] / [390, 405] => 0.5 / 193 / 190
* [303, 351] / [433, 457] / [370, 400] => 1.1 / 204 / 193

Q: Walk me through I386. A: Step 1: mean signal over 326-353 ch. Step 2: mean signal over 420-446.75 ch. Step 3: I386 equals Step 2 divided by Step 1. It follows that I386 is 1.03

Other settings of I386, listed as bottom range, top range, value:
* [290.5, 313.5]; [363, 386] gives 0.89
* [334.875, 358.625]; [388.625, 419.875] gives 1.06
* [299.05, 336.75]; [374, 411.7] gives 0.87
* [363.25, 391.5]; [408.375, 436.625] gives 0.97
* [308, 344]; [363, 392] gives 0.95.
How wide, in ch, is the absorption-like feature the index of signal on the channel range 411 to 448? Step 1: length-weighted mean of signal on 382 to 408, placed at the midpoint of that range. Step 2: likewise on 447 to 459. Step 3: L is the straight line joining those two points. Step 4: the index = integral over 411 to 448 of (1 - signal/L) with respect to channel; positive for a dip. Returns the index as 0.4 ch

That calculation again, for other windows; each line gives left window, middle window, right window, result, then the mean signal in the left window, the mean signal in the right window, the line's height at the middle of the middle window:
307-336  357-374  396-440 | 0.46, 221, 190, 207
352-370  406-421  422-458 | 0.54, 201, 194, 196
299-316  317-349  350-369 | 2.14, 221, 200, 211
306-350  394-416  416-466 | 1.14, 203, 195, 198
